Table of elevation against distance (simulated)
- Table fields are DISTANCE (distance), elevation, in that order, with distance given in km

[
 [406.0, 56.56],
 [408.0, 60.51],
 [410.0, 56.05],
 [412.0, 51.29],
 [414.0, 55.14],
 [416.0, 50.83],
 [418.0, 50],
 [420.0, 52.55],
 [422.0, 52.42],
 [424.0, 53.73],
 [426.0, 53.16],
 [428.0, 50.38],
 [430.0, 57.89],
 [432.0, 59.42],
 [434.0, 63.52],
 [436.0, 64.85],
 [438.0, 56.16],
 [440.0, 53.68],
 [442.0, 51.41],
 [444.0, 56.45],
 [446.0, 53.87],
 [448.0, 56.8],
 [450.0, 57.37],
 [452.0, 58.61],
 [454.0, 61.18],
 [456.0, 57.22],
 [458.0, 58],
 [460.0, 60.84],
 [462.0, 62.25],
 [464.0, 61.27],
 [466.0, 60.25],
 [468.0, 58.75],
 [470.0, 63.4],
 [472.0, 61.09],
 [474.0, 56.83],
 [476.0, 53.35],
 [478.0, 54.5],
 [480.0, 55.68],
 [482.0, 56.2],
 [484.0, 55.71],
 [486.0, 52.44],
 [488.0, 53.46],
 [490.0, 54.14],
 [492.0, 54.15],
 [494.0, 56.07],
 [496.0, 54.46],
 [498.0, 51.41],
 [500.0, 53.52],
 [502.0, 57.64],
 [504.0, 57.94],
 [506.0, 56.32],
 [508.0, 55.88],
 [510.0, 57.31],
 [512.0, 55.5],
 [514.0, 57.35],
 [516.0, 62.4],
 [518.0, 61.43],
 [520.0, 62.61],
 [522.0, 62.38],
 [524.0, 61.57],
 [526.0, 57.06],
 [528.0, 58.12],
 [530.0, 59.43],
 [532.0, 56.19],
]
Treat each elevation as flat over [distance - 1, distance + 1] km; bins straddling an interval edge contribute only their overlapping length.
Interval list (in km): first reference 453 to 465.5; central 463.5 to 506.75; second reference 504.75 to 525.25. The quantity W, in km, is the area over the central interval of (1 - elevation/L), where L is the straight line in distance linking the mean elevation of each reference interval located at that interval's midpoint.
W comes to 2.52 km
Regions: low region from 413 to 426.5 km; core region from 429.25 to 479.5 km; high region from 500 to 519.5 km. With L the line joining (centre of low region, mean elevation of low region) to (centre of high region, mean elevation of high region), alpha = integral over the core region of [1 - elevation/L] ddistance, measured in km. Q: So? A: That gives -3.5 km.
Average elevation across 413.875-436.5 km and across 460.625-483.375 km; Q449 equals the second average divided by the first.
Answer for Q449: 1.06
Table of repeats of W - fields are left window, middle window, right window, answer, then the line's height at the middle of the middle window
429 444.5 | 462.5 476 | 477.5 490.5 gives -1.0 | 55.7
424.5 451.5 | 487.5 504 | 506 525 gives 1.2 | 58.7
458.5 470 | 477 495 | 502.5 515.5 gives 1.3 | 58.9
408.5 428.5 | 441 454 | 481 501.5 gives -0.7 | 53.4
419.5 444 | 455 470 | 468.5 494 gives -1.1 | 55.9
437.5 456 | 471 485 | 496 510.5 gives -0.1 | 55.9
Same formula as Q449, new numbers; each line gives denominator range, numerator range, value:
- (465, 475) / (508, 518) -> 0.97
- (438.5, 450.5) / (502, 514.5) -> 1.03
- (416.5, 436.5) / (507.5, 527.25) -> 1.07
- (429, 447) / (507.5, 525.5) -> 1.04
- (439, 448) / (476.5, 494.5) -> 1.01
